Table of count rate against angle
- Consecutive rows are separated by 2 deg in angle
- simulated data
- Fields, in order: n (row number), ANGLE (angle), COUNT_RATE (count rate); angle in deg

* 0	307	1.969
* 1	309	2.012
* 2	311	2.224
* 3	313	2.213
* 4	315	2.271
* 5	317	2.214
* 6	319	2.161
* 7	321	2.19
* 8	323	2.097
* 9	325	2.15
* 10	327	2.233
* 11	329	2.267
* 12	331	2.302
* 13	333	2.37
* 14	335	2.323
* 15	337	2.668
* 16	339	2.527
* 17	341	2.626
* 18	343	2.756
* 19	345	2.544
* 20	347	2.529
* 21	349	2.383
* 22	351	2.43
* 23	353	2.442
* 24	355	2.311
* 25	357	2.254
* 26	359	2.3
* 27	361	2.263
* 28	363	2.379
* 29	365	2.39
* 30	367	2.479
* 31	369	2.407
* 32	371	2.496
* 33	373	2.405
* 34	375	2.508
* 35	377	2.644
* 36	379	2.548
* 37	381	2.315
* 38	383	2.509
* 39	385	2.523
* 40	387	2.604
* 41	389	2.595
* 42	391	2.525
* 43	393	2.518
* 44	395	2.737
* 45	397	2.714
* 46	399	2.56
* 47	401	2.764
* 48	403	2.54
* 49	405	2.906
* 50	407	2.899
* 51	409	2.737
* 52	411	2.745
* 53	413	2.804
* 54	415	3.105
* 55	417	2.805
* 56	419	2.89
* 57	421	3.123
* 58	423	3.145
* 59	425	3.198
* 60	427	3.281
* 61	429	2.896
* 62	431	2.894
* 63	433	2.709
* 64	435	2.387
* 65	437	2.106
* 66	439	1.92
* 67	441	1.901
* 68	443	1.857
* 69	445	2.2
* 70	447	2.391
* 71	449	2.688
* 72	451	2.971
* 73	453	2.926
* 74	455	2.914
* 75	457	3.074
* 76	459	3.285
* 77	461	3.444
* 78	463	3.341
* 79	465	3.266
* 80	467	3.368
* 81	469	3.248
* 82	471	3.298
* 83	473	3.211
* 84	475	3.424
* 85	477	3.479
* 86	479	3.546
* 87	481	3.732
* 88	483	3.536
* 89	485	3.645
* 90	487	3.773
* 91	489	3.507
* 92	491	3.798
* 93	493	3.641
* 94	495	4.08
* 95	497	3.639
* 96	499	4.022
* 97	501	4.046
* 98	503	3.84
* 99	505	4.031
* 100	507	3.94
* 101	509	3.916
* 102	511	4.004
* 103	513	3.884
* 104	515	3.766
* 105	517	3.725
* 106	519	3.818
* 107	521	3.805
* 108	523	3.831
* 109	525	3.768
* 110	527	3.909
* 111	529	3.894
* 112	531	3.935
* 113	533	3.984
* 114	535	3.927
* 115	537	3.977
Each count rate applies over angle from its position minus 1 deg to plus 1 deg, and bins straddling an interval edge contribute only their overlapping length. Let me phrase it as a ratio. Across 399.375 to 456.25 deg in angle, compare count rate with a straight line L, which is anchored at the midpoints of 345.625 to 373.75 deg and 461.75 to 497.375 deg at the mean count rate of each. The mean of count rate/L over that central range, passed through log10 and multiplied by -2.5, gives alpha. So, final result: 0.12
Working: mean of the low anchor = 2.39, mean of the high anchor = 3.53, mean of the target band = 2.7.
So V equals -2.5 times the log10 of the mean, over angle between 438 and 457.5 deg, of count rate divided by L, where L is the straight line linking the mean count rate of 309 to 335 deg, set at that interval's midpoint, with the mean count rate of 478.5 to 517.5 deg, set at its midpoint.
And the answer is 0.34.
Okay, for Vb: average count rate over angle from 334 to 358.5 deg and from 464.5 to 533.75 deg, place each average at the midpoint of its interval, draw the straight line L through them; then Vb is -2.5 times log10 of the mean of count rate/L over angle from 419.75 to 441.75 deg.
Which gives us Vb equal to 0.17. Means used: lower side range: 2.48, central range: 2.7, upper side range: 3.73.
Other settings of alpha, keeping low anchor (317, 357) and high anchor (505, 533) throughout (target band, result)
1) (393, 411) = 0.07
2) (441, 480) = 0.13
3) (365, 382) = 0.09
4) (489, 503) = -0.05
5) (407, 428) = 0.02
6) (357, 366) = 0.11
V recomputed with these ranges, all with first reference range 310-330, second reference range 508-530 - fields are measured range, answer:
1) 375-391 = 0.08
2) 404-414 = 0.04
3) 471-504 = -0.02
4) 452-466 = 0.06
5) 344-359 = 0.02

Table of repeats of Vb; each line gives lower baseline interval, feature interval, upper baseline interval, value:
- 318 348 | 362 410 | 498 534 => 0.10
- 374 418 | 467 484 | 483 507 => 0.05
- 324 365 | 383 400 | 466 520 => 0.09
